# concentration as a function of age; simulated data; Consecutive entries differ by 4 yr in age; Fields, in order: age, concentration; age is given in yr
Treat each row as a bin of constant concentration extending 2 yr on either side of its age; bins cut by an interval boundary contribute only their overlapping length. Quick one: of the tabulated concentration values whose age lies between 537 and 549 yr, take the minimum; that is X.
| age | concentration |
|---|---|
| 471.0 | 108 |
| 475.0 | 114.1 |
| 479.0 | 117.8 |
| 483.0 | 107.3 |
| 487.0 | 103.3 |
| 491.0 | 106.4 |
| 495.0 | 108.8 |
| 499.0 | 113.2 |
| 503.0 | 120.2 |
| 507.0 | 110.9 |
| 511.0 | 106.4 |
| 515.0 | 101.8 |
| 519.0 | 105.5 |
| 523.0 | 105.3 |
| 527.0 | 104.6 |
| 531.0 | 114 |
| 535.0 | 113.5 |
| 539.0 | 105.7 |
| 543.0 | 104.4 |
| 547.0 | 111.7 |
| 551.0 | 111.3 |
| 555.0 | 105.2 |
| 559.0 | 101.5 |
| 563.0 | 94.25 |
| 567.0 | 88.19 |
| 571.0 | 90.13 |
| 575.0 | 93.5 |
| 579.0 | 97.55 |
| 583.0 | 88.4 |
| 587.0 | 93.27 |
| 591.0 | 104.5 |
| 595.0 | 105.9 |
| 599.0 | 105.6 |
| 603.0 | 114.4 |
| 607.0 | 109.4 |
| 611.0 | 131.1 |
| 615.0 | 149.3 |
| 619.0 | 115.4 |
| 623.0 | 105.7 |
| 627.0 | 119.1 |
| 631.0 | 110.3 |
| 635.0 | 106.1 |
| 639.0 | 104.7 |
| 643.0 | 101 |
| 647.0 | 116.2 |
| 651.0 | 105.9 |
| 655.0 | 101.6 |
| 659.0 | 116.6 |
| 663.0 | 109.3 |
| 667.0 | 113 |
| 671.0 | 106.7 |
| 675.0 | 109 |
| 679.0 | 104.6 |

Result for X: 104.4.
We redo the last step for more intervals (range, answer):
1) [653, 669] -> 101.6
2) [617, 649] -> 101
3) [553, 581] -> 88.19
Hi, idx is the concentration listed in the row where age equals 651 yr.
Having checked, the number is 105.9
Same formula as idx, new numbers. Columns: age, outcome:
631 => 110.3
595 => 105.9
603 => 114.4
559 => 101.5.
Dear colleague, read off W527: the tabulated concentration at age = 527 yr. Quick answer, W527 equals 104.6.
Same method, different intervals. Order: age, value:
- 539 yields 105.7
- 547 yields 111.7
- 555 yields 105.2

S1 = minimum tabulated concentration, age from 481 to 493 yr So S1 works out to 103.3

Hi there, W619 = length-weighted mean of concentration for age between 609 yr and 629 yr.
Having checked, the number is 124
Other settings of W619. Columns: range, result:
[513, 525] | 104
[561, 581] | 92.7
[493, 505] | 114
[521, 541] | 109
